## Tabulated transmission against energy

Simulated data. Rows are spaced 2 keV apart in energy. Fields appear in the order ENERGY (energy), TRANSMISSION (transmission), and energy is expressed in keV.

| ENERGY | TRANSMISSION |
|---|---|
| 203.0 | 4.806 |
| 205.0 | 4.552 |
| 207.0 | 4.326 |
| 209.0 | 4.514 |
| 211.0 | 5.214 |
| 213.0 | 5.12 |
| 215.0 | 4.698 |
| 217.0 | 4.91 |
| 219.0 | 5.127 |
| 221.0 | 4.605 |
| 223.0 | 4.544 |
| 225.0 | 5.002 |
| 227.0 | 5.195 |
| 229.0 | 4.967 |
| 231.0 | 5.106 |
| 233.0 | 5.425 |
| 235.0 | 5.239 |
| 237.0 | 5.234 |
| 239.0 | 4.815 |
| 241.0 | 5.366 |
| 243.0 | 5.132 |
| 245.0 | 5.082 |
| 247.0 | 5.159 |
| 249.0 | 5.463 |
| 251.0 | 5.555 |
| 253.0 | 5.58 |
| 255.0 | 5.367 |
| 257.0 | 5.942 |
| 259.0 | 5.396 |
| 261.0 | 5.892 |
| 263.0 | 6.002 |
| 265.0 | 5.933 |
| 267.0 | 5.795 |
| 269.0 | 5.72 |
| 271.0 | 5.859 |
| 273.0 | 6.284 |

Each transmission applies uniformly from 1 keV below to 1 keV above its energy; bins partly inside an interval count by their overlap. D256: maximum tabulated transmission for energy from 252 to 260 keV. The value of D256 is 5.942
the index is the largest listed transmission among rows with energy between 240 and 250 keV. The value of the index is 5.463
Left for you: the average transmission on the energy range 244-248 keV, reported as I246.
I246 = 5.12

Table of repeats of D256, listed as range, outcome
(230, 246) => 5.425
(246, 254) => 5.58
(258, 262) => 5.892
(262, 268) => 6.002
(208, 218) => 5.214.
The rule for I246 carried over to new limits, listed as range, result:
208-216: 4.89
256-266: 5.83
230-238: 5.25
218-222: 4.87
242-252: 5.28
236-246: 5.13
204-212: 4.65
